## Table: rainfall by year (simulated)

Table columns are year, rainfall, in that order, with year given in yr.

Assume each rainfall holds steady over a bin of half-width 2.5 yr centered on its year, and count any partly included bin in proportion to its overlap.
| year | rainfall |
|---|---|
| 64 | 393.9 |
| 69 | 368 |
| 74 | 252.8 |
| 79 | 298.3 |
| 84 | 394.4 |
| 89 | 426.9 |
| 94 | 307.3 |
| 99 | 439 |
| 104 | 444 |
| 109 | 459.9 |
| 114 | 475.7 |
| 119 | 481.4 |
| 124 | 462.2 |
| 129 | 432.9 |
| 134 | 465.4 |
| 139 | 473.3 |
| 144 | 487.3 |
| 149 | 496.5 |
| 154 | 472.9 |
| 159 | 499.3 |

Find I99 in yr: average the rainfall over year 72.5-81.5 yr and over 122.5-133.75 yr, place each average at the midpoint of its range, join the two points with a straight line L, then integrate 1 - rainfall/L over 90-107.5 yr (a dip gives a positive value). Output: -2.5 yr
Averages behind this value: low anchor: 278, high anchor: 450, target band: 403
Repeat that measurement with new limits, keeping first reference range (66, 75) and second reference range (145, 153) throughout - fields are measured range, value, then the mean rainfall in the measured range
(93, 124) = -2.8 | 443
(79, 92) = -1.0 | 385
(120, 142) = -0.4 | 461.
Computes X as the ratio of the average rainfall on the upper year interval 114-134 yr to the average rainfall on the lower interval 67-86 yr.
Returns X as 1.4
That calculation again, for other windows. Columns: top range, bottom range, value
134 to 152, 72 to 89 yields 1.45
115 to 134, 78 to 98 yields 1.26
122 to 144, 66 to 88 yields 1.37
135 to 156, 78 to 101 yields 1.28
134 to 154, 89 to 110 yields 1.17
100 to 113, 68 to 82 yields 1.50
